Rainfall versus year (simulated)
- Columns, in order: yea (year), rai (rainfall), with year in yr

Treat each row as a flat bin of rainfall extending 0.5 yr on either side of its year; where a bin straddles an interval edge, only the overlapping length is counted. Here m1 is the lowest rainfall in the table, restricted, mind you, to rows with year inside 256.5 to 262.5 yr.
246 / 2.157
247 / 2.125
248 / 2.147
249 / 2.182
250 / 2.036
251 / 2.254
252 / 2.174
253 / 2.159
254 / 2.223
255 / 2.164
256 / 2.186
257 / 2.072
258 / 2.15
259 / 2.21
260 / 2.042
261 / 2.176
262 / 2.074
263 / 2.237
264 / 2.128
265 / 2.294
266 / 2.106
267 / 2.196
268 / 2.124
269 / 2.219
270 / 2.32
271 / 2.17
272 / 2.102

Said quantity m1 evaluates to 2.042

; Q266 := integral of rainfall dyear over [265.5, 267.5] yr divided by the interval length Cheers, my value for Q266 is 2.15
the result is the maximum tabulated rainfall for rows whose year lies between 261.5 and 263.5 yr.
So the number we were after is 2.237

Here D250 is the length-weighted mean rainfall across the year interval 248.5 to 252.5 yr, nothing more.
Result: 2.16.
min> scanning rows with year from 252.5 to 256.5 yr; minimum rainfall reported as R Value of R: 2.159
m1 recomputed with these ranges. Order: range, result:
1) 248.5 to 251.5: 2.036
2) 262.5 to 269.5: 2.106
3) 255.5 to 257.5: 2.072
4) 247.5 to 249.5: 2.147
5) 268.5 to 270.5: 2.219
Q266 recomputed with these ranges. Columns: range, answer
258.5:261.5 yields 2.14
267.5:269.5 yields 2.17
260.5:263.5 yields 2.16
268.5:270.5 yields 2.27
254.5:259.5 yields 2.16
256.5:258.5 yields 2.11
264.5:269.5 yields 2.19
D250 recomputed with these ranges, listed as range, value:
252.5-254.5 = 2.19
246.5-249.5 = 2.15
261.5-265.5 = 2.18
